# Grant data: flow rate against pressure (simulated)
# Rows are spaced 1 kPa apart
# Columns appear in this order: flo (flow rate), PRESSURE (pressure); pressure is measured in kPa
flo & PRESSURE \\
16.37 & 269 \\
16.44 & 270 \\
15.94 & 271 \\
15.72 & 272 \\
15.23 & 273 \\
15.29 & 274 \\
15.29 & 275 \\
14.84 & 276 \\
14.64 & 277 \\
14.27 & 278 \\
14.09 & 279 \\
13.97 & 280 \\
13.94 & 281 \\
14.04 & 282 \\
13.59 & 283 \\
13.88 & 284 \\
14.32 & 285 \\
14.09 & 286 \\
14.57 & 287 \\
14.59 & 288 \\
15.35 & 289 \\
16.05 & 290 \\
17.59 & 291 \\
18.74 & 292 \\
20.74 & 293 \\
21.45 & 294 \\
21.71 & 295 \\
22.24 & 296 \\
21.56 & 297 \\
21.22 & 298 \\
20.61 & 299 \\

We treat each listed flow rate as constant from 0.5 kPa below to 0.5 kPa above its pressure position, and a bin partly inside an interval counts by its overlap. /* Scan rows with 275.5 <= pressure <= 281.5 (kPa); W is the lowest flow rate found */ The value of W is 13.94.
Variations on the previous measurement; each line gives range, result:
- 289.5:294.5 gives 16.05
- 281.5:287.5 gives 13.59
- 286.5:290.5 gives 14.57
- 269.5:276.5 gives 14.84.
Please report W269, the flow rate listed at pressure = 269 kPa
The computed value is 16.37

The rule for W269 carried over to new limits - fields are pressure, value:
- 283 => 13.59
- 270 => 16.44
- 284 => 13.88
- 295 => 21.71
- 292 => 18.74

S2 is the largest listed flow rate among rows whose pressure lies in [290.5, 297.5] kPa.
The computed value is 22.24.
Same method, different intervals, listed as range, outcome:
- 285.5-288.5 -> 14.59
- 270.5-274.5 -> 15.94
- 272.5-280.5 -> 15.29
